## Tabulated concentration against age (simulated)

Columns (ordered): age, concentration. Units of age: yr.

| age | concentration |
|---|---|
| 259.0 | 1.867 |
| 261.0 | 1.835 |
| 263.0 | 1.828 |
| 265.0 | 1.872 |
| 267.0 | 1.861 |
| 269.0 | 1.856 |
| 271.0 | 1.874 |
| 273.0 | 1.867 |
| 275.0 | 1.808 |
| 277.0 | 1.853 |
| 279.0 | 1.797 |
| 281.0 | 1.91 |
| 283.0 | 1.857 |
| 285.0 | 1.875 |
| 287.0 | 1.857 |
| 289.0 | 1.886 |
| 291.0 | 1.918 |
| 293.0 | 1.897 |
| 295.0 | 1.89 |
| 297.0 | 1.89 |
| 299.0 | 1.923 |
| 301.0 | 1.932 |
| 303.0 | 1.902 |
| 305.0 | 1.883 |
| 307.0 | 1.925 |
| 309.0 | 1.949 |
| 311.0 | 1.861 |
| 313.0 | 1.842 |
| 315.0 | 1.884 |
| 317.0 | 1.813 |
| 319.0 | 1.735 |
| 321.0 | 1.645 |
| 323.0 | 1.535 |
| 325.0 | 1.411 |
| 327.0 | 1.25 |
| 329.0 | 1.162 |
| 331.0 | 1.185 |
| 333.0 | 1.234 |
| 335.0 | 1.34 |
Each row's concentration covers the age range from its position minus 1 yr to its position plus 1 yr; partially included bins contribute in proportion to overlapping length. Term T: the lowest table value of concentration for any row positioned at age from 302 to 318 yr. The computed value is 1.813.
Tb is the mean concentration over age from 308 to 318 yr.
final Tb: 1.87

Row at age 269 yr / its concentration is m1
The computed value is 1.856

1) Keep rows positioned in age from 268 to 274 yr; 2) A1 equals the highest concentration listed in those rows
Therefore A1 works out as 1.874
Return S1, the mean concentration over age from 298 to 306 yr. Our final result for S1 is 1.91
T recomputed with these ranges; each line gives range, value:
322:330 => 1.162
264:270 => 1.856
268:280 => 1.797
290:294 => 1.897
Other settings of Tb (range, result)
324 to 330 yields 1.27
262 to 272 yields 1.86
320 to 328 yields 1.46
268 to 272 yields 1.87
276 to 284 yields 1.85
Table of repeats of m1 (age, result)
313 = 1.842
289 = 1.886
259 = 1.867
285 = 1.875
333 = 1.234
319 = 1.735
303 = 1.902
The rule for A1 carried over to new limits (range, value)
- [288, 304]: 1.932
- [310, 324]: 1.884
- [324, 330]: 1.411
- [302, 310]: 1.949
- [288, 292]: 1.918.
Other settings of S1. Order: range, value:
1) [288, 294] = 1.9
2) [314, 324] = 1.72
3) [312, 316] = 1.86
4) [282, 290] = 1.87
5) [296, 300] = 1.91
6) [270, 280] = 1.84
